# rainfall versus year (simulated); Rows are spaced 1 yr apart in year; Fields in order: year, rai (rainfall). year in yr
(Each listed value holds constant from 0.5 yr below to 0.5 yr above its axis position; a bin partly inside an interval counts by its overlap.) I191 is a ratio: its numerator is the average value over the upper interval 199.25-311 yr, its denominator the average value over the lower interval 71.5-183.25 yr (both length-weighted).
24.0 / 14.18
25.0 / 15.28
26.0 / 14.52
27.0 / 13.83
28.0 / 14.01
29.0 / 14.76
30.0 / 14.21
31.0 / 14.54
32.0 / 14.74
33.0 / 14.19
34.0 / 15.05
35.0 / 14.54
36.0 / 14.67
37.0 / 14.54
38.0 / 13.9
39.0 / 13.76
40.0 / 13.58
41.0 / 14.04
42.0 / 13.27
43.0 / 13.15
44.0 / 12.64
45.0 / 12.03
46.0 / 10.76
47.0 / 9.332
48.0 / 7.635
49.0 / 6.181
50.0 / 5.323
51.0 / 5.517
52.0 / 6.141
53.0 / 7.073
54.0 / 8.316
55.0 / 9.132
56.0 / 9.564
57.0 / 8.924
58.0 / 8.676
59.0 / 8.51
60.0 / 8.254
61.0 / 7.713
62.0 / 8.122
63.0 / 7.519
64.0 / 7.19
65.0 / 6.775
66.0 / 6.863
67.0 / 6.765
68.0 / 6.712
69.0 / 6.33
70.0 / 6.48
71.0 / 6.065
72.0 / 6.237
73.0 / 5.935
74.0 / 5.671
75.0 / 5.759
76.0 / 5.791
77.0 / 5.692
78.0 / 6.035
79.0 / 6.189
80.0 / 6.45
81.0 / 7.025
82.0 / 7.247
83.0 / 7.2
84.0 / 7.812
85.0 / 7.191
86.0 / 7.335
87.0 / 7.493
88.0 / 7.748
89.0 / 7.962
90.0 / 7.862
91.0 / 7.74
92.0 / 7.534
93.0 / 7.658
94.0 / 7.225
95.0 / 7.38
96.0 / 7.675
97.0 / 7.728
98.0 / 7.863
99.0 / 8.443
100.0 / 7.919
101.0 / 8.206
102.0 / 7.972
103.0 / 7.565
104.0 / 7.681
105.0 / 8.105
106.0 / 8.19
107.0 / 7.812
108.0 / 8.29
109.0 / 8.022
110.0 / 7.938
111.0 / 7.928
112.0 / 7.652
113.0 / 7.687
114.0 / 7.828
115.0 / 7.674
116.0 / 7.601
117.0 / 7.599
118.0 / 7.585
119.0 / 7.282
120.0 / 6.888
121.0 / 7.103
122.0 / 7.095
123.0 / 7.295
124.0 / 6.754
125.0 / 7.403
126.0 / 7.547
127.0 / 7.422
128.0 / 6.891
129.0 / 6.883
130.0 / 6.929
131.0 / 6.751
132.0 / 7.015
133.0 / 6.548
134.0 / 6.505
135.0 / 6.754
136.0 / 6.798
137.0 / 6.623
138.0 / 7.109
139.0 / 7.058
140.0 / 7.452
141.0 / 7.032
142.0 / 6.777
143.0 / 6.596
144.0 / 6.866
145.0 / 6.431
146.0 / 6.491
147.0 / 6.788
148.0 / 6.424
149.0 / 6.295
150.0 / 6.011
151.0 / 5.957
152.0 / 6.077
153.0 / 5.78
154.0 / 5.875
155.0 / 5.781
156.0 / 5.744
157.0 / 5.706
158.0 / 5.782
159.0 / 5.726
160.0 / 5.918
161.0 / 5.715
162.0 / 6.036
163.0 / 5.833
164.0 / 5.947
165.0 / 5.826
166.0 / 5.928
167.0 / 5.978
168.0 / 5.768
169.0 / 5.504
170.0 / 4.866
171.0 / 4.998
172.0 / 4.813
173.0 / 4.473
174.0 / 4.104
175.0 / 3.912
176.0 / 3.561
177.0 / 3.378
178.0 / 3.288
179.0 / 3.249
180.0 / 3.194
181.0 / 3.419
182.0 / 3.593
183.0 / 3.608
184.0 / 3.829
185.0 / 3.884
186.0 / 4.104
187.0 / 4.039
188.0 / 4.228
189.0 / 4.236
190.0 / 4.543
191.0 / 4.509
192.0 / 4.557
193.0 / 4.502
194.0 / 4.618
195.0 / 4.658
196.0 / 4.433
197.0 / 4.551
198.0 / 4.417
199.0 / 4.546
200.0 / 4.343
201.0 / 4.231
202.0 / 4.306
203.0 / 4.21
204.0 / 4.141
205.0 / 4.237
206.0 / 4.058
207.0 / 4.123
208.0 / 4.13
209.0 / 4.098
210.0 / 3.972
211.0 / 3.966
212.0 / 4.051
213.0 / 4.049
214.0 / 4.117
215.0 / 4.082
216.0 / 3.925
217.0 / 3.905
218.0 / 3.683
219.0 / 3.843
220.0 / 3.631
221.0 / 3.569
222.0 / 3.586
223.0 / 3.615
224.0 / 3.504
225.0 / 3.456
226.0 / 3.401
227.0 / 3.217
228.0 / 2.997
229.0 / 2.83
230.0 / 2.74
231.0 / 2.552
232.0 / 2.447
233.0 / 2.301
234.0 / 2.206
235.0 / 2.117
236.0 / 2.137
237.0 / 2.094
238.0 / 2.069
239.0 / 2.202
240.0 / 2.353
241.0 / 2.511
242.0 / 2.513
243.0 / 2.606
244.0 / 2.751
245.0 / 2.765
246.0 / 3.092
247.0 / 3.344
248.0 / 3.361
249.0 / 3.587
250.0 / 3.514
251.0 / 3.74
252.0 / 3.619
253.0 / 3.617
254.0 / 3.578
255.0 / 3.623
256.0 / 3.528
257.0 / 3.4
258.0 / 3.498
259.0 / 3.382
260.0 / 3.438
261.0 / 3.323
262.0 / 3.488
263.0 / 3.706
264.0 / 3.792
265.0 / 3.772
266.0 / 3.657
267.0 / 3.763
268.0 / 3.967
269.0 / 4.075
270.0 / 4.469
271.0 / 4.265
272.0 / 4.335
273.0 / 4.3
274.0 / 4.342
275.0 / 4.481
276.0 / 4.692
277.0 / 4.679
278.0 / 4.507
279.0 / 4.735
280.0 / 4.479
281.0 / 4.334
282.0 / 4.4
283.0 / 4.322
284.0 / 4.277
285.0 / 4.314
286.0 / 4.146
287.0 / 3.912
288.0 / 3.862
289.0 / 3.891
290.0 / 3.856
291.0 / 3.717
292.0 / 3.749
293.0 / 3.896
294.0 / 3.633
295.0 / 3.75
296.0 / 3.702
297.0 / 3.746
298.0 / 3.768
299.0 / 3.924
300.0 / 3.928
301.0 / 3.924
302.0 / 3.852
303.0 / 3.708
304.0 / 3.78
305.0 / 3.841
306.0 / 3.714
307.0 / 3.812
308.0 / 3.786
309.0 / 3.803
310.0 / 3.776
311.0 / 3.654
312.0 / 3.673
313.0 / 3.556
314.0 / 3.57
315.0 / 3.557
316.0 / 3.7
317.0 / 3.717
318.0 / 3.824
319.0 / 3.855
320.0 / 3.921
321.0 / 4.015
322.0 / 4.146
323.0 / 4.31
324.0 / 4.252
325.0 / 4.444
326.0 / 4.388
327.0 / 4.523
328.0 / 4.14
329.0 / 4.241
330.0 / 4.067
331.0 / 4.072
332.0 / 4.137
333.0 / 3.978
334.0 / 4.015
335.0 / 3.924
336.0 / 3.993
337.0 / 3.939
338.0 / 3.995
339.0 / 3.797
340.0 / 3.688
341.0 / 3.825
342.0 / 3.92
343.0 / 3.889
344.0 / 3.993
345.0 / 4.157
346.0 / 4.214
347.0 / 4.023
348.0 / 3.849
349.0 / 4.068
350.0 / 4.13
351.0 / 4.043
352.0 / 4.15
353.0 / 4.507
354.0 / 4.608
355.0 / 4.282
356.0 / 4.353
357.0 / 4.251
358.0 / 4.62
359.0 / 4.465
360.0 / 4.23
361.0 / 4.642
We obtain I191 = 0.6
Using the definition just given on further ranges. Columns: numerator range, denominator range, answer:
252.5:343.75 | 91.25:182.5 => 0.61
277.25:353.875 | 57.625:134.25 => 0.55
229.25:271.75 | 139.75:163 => 0.51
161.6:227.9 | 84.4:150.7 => 0.58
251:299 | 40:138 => 0.52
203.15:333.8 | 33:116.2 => 0.44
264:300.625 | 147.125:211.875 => 0.86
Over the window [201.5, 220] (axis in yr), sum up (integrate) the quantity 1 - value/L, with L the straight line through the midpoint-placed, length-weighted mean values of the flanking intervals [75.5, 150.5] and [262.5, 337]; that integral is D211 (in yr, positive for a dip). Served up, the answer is 5.0 yr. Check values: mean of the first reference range 7.24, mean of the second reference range 4.01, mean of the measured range 4.04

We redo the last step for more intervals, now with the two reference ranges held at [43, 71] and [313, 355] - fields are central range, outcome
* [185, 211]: 7.3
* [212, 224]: 4.0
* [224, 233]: 4.2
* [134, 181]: 6.5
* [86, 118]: -1.9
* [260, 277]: 3.2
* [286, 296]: 1.8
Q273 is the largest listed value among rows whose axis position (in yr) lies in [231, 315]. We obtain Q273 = 4.735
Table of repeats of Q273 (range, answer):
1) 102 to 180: 8.29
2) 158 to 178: 6.036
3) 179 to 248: 4.658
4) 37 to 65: 14.54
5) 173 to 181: 4.473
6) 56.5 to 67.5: 8.924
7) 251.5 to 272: 4.469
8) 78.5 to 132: 8.443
